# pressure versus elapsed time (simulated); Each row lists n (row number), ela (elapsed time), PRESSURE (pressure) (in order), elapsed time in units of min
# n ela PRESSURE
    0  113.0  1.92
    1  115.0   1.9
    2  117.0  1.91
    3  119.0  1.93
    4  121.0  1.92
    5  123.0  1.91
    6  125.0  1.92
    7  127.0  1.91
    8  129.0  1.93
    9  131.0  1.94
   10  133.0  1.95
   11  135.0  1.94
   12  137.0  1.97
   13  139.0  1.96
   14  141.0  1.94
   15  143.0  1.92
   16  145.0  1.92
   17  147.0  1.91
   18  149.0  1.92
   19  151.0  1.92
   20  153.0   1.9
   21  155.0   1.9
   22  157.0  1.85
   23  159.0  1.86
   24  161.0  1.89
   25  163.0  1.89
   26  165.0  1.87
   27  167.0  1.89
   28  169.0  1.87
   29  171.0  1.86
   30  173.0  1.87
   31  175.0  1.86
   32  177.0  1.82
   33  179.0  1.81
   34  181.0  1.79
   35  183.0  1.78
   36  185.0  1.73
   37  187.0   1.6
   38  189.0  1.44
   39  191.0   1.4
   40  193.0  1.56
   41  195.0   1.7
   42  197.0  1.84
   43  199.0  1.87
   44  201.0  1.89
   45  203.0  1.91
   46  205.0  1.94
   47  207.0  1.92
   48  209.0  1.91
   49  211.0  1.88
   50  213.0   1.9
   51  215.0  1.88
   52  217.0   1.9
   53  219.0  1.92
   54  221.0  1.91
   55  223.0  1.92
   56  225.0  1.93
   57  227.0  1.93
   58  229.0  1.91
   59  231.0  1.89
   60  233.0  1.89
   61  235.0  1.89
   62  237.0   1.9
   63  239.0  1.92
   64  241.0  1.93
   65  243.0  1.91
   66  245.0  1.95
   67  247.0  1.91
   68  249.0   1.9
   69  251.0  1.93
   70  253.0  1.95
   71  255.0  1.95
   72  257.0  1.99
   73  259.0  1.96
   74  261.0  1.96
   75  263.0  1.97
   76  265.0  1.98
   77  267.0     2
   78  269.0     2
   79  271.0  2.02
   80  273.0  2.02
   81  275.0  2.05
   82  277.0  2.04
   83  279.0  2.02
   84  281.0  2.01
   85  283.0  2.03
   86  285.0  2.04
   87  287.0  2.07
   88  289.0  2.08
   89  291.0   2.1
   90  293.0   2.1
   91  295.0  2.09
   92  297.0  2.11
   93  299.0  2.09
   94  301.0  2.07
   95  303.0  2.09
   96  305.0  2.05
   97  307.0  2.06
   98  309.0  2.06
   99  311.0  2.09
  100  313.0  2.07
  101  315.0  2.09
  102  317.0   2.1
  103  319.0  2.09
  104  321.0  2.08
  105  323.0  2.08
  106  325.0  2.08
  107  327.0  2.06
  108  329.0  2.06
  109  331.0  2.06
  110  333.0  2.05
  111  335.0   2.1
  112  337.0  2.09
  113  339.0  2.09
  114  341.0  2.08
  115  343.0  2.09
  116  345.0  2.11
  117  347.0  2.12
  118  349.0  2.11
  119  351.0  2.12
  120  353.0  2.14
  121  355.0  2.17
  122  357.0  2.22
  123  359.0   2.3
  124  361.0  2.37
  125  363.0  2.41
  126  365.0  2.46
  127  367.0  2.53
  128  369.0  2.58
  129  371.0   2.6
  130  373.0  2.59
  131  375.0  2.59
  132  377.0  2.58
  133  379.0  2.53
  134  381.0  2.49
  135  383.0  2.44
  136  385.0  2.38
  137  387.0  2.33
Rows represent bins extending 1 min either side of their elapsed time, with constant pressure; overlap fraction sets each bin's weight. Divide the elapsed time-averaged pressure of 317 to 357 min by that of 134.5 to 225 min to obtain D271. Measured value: 1.13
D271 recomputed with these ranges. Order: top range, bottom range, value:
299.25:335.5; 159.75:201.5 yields 1.17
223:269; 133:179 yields 1.02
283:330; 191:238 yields 1.11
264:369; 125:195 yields 1.15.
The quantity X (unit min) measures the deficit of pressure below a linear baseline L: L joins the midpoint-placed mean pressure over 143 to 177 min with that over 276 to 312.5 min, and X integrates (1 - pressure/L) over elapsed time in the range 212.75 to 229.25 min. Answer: 0.5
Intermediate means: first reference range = 1.89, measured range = 1.91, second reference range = 2.07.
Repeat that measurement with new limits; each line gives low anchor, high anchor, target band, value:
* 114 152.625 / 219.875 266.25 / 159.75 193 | 2.8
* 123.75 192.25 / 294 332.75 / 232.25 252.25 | 0.6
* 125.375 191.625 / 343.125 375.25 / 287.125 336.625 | 3.0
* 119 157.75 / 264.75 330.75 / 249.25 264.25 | 0.5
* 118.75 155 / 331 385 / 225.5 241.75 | 1.4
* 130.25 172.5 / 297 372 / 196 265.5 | 3.4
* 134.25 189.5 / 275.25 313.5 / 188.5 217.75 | 1.8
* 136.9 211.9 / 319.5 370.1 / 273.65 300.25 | 0.0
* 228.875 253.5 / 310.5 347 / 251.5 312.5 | -1.3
